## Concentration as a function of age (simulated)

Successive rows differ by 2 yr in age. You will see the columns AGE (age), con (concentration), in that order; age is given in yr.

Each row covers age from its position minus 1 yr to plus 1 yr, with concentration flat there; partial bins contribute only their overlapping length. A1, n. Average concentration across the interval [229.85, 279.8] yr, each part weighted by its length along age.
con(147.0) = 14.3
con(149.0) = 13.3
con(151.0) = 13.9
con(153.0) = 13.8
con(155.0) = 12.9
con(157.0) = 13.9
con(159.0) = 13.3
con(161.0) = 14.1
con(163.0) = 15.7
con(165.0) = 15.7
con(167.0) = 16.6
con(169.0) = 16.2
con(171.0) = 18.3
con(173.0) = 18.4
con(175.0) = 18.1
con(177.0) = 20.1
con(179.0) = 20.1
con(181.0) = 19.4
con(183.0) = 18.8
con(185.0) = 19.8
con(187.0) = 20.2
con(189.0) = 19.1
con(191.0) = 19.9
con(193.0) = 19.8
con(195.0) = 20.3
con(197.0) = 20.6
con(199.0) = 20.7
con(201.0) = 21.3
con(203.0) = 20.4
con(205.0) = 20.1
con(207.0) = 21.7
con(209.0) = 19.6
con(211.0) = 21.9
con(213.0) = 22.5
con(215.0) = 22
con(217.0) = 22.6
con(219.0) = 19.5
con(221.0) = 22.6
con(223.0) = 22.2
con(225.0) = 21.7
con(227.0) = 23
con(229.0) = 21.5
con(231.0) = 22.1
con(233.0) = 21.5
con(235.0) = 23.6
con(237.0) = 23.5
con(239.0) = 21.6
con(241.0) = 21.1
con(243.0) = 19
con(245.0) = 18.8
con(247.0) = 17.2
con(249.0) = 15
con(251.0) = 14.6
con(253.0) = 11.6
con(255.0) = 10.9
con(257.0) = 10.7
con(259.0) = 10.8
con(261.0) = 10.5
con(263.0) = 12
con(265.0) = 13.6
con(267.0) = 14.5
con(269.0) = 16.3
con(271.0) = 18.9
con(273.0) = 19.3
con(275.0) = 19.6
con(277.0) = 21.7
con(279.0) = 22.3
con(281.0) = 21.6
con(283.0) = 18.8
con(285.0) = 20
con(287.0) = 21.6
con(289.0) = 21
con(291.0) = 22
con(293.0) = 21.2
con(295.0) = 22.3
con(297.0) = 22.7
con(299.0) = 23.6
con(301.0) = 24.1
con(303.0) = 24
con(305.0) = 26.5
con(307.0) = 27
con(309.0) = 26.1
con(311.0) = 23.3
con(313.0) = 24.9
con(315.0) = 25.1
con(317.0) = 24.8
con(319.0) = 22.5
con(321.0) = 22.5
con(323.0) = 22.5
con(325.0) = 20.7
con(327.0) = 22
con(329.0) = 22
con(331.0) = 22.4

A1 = 17.2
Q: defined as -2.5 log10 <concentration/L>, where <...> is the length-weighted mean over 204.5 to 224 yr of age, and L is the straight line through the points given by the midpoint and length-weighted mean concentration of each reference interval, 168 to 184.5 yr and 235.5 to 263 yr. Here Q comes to -0.243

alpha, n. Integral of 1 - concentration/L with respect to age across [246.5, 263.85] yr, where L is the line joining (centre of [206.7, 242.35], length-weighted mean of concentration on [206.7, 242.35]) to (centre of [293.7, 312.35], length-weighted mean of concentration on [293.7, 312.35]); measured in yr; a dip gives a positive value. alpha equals 7.9 yr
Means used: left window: 21.9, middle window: 12.5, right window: 24.4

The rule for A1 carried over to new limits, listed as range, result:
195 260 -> 19.6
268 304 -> 21.2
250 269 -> 12.4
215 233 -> 21.9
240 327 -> 19.7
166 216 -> 19.8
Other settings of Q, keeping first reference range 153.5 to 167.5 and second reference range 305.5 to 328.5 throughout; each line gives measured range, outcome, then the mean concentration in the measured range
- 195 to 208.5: -0.22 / 20.7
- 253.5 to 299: 0.20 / 17.9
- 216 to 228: -0.21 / 21.9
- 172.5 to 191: -0.23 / 19.4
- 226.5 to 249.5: -0.09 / 20.7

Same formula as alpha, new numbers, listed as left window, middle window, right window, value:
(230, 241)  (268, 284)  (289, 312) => 2.36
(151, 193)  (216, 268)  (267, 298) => 3.32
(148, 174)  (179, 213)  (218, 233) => -2.90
